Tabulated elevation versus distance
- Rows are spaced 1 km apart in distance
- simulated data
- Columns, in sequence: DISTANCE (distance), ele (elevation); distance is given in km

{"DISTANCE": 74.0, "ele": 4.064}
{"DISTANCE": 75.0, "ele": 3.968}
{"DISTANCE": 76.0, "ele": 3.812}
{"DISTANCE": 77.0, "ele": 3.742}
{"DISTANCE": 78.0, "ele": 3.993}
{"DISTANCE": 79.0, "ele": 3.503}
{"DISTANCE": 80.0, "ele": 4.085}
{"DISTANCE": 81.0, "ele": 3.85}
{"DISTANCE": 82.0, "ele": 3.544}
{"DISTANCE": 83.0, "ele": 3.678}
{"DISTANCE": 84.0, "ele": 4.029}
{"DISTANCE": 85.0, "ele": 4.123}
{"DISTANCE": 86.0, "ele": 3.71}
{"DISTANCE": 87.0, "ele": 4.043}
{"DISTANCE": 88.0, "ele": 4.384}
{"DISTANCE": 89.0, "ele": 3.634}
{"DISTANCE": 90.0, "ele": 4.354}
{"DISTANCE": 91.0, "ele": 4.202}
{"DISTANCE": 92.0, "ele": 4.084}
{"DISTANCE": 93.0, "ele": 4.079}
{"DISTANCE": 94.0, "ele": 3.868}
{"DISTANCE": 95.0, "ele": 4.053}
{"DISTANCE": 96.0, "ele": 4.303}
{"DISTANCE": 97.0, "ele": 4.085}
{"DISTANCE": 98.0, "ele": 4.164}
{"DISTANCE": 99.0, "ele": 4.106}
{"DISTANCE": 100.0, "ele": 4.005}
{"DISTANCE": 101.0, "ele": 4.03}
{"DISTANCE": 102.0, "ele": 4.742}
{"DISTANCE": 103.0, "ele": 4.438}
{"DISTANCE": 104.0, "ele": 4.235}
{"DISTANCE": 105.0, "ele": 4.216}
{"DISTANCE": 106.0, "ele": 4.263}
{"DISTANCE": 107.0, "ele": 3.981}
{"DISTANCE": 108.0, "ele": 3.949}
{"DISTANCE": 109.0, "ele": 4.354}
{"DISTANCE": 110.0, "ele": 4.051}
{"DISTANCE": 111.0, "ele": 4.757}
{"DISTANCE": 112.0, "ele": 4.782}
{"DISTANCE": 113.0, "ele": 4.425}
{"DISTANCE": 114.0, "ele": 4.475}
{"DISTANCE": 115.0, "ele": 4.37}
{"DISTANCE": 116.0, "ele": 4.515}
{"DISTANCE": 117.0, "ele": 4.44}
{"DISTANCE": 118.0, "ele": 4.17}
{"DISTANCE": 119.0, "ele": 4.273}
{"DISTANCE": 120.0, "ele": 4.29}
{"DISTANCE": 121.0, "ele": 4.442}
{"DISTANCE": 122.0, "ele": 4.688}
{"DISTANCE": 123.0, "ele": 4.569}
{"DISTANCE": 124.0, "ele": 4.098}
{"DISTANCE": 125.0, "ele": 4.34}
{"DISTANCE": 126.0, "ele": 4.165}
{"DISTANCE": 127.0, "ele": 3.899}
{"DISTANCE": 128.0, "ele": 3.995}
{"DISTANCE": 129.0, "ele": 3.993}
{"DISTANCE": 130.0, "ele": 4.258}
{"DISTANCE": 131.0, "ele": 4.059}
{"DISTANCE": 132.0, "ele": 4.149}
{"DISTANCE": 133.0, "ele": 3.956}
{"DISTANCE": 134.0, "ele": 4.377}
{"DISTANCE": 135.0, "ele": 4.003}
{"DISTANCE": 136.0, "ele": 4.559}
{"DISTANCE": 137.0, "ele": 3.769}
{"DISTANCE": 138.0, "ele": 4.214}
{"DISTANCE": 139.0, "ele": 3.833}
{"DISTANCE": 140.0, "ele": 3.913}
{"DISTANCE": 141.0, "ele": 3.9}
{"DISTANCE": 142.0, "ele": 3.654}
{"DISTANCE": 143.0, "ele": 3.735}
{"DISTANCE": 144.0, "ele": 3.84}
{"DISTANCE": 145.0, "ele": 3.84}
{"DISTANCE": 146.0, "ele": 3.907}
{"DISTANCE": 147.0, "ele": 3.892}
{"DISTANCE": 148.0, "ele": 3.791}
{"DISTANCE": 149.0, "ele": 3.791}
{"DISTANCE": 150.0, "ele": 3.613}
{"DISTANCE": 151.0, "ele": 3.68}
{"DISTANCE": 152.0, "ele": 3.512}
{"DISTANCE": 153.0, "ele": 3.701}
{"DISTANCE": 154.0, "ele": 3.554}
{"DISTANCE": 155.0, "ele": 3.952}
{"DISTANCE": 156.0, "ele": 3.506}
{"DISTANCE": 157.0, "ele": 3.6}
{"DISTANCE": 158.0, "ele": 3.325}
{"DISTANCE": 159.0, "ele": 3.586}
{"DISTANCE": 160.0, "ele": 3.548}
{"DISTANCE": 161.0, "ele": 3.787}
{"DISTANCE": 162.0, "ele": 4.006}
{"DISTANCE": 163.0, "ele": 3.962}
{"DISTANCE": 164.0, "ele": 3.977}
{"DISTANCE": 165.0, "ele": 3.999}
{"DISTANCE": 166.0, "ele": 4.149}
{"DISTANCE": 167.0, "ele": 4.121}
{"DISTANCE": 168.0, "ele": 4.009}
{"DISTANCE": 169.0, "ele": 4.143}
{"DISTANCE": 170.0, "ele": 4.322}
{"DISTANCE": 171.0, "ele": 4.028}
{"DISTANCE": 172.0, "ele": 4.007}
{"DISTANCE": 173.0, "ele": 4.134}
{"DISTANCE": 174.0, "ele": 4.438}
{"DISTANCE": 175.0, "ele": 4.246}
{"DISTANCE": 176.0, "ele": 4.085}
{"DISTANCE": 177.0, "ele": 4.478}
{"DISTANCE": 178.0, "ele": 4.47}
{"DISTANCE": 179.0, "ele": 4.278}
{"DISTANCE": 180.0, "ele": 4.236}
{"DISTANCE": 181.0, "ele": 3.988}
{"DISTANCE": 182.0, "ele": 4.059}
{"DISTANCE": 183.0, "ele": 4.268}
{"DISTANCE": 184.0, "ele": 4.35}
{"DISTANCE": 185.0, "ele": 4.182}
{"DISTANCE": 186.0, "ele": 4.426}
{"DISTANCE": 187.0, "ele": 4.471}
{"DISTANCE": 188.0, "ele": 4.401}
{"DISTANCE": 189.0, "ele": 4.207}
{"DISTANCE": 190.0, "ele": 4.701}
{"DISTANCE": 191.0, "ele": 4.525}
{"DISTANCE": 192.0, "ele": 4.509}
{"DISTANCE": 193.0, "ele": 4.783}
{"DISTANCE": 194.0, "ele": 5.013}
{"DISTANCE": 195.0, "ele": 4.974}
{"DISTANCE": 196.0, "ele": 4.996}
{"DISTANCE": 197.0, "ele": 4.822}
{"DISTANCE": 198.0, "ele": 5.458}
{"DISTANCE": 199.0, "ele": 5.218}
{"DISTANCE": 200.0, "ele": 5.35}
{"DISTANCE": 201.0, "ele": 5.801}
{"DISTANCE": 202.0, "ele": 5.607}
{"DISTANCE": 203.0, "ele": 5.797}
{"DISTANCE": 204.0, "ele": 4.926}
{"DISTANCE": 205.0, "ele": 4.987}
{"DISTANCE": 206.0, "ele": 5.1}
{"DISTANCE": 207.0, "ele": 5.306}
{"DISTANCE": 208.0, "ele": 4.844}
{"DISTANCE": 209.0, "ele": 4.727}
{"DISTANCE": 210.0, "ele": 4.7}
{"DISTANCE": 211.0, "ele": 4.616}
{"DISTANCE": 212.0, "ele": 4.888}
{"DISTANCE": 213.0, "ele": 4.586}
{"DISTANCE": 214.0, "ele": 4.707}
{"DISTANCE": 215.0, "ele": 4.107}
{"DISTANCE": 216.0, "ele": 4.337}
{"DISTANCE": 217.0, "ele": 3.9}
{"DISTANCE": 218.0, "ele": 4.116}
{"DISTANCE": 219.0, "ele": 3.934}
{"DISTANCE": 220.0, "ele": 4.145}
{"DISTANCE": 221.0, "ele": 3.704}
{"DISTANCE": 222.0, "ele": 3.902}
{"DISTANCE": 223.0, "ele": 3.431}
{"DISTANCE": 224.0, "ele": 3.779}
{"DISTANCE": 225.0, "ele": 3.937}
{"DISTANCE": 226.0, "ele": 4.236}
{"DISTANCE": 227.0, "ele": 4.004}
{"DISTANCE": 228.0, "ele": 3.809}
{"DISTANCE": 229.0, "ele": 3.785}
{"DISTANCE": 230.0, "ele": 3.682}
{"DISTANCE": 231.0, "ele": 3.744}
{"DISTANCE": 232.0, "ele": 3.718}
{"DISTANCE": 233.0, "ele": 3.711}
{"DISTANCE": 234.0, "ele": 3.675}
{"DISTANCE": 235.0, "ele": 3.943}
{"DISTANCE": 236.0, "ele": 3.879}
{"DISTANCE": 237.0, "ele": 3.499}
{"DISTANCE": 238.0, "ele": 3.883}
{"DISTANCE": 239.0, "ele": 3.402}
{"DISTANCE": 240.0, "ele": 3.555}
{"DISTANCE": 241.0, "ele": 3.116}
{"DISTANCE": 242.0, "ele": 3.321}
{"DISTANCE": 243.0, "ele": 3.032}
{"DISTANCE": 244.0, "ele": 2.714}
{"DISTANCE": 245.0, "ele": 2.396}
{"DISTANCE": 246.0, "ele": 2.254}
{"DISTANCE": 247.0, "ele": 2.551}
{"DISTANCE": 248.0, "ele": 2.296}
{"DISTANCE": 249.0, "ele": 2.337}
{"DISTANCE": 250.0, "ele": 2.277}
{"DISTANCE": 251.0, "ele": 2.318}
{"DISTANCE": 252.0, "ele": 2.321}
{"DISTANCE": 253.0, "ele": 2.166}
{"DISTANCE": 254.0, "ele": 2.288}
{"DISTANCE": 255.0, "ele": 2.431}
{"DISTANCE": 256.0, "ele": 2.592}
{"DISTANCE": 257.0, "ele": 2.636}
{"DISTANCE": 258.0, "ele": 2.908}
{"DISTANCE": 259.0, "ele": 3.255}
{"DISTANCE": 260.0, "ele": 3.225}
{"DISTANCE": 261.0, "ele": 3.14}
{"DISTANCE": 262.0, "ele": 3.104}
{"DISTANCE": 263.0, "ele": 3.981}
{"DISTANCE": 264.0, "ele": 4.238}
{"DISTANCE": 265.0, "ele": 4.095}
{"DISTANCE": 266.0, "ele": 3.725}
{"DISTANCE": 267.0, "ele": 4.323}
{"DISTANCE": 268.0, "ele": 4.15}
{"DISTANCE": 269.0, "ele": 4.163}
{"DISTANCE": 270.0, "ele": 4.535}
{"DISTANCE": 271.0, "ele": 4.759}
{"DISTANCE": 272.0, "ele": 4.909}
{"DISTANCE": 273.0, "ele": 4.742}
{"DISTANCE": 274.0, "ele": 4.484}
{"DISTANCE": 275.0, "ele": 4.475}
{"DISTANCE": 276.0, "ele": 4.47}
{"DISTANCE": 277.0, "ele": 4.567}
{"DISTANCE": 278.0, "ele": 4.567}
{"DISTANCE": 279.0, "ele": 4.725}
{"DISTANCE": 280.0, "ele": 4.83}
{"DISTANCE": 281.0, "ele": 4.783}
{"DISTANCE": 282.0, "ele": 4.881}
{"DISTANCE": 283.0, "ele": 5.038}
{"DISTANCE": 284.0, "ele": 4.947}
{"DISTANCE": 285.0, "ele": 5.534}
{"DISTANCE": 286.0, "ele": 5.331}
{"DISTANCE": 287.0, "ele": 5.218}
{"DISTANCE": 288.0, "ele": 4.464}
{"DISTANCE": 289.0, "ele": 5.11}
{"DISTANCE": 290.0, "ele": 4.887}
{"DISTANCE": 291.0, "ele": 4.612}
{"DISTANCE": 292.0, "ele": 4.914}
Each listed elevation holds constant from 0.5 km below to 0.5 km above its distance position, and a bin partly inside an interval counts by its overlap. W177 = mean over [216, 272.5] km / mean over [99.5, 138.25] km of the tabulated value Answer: 0.8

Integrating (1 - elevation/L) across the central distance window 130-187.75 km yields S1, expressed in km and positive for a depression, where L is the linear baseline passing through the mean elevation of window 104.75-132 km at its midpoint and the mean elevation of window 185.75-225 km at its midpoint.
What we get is 6.0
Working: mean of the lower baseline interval 4.29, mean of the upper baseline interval 4.65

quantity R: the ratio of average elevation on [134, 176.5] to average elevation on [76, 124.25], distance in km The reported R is 0.9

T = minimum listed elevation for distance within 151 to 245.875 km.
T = 2.396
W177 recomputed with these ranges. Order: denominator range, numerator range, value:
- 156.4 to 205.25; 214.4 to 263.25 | 0.75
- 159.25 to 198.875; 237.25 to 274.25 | 0.76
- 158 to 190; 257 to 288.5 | 1.05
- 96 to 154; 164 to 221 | 1.10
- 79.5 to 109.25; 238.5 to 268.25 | 0.73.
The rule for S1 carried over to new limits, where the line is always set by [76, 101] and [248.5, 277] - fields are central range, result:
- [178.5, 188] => -1.3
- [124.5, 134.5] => -0.6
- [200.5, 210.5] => -4.1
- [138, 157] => 0.3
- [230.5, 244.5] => 0.3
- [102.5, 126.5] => -2.7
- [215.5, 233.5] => -1.3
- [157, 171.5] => -0.5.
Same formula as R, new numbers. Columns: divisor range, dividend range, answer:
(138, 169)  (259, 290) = 1.18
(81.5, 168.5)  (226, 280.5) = 0.87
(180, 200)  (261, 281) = 0.94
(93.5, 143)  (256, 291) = 1.03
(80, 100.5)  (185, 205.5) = 1.23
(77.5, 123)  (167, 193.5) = 1.03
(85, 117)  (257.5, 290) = 1.04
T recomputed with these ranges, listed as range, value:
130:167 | 3.325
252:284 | 2.166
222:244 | 2.714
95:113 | 3.949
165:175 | 3.999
